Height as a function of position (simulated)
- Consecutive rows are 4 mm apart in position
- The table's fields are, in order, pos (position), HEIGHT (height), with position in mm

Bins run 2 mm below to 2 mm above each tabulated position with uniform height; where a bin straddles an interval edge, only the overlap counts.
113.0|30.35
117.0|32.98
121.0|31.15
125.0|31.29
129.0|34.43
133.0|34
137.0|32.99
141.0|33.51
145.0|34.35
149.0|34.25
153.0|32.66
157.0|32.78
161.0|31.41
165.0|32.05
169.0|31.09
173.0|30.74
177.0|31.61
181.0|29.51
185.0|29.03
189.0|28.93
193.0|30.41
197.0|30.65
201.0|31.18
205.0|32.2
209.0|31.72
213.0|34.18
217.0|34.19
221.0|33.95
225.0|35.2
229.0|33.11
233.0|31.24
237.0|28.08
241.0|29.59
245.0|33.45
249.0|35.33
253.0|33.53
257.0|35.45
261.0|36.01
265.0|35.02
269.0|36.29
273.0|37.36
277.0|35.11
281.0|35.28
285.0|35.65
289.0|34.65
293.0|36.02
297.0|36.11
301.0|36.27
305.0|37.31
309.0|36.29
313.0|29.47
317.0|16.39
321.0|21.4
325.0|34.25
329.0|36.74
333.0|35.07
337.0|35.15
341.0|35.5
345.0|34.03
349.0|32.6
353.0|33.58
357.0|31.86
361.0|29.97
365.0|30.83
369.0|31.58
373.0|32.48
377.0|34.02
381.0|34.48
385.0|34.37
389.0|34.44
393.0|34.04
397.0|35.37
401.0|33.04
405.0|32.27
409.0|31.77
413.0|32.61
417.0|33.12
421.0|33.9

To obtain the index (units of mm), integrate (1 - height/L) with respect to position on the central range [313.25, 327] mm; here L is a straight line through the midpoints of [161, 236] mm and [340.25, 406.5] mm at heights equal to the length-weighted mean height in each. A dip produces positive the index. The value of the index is 3.4 mm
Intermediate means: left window 31.7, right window 33.2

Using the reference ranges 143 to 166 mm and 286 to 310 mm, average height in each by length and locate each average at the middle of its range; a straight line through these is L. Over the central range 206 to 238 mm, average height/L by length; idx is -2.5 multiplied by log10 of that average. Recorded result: 0.05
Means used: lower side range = 33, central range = 32.8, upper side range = 36.1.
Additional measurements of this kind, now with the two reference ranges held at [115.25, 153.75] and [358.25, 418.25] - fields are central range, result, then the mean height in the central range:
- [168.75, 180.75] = 0.08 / 30.9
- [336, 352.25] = -0.04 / 34.2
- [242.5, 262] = -0.05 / 34.6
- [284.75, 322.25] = 0.03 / 32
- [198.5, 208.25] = 0.05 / 31.6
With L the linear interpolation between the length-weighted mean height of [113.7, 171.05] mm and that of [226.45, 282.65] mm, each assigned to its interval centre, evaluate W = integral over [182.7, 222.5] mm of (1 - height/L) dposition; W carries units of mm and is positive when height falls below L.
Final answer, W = 2.1 mm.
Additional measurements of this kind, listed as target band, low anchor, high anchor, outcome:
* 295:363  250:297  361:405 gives 3.75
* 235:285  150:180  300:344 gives -3.57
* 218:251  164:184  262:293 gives 1.08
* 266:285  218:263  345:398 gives -1.58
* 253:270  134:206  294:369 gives -1.76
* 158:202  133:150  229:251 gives 3.10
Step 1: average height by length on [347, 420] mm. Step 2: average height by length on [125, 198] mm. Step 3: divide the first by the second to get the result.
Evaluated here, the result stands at 1.0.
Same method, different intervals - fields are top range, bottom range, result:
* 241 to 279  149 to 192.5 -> 1.12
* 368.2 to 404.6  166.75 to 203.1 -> 1.11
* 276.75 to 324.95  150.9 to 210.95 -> 1.05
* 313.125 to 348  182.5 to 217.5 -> 0.99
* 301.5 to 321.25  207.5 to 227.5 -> 0.87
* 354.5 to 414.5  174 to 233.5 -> 1.03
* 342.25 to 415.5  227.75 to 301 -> 0.96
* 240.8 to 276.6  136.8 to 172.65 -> 1.07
